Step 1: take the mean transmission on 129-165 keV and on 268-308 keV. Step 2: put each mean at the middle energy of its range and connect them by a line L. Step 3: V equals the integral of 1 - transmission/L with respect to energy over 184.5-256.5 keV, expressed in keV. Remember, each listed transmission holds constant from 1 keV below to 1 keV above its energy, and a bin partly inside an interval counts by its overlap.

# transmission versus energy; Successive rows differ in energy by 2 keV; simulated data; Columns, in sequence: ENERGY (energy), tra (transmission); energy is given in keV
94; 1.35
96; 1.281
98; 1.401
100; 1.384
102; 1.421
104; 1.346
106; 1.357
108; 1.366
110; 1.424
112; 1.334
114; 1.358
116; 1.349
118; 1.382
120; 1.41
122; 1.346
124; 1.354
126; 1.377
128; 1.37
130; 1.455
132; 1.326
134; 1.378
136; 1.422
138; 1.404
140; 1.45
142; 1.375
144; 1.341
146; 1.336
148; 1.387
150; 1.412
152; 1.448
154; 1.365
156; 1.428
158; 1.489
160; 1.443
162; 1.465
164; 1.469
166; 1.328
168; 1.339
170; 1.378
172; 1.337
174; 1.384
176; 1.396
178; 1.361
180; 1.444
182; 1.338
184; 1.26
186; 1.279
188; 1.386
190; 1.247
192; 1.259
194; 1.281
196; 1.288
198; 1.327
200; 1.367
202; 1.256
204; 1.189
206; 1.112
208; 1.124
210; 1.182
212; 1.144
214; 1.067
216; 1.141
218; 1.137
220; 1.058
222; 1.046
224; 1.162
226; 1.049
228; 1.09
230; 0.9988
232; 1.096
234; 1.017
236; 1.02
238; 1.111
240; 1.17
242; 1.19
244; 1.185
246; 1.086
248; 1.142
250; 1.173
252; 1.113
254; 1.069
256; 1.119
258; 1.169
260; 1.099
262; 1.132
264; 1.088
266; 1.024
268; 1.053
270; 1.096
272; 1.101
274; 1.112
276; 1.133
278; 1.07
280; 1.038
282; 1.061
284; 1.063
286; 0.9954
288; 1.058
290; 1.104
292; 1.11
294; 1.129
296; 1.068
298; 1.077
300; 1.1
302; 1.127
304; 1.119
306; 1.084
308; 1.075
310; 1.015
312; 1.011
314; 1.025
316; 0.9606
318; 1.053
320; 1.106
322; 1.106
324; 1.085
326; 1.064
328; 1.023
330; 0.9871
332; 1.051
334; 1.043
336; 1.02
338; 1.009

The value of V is 4.8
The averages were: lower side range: 1.41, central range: 1.16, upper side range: 1.09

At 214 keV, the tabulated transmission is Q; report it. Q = 1.067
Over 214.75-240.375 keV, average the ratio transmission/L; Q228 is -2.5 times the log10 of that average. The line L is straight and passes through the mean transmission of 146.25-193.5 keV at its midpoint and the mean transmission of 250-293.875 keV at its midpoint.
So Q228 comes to 0.12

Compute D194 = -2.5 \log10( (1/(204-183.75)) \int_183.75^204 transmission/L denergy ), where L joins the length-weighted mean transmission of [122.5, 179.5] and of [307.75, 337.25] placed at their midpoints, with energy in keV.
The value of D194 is 0.01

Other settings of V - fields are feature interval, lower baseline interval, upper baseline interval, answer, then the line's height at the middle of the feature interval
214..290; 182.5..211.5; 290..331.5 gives 4.52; 1.16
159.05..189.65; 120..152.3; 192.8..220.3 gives -2.12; 1.28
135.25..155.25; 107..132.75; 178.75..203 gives -0.63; 1.35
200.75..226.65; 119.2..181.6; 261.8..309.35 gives 2.42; 1.25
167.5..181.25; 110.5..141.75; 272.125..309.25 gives -0.89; 1.29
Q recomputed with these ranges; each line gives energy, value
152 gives 1.448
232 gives 1.096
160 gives 1.443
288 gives 1.058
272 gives 1.101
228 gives 1.09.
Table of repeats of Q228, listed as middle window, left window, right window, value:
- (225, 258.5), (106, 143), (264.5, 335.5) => 0.06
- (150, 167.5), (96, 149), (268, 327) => -0.09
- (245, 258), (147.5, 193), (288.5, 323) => 0.07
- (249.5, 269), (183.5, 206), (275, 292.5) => 0.02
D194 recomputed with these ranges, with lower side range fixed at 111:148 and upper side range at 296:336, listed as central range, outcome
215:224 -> 0.11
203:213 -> 0.08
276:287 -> 0.06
